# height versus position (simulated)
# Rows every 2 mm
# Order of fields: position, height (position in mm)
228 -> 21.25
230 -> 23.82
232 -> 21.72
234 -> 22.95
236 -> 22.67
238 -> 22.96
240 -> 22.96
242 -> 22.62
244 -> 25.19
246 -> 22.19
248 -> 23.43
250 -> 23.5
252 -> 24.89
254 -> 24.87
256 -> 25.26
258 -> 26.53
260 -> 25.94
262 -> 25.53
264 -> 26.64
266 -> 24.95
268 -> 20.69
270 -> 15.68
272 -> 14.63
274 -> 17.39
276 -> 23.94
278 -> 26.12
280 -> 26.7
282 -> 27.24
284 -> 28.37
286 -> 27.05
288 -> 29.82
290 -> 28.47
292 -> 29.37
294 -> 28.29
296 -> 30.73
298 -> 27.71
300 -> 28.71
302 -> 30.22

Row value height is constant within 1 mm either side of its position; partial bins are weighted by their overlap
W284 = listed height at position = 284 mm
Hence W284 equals 28.37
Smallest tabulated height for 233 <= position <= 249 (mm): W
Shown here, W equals 22.19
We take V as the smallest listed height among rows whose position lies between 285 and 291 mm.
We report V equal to 27.05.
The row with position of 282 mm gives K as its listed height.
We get 27.24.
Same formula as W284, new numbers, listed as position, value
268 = 20.69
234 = 22.95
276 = 23.94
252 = 24.89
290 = 28.47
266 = 24.95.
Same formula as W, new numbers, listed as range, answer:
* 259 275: 14.63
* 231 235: 21.72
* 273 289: 17.39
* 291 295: 28.29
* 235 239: 22.67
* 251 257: 24.87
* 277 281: 26.12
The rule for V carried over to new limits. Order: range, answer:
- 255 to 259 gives 25.26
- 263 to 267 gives 24.95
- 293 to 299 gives 27.71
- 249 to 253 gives 23.5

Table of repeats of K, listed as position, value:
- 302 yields 30.22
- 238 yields 22.96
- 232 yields 21.72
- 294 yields 28.29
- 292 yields 29.37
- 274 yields 17.39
